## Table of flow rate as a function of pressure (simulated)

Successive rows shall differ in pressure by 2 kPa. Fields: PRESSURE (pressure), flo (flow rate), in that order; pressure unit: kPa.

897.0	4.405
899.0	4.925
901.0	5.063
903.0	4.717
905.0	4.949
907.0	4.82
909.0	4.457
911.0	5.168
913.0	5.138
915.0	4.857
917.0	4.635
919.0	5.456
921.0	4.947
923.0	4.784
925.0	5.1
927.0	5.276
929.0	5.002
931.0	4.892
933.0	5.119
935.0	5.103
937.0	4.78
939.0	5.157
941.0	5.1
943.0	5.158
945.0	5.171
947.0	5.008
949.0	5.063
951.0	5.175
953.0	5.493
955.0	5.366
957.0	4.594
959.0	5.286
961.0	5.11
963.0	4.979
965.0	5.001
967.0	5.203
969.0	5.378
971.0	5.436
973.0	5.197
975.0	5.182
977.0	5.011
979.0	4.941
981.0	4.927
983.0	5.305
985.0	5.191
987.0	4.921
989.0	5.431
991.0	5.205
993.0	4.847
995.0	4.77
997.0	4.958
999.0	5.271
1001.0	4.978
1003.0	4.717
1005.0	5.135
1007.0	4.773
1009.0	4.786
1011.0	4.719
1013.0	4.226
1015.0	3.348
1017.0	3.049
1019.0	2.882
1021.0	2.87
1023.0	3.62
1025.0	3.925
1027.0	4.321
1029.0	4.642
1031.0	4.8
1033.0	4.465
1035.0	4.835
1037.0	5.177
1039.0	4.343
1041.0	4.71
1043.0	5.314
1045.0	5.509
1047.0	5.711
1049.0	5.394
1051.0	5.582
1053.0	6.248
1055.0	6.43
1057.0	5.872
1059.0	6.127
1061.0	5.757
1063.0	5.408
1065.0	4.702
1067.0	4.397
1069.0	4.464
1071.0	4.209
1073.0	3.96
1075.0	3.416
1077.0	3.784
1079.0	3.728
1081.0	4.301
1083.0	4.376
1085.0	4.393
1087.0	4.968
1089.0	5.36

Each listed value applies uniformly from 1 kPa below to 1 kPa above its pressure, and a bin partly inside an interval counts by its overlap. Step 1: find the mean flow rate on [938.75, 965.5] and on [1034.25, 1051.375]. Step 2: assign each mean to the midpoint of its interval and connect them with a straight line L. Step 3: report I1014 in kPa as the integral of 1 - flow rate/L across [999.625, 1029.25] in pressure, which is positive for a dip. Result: 5.85 kPa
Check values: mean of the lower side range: 5.12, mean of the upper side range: 5.17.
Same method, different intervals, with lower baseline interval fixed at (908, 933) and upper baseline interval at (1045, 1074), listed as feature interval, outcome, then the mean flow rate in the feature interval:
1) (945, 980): -0.4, 5.14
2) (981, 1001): 0.2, 5.09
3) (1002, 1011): 0.6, 4.84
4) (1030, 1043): 1.2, 4.77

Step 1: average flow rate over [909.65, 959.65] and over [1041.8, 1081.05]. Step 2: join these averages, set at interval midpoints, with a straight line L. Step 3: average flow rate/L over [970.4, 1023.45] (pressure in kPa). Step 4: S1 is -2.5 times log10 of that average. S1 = 0.09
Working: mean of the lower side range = 5.07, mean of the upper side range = 5.03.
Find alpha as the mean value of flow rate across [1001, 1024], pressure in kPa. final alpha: 4.05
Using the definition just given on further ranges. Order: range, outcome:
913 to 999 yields 5.09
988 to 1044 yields 4.5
